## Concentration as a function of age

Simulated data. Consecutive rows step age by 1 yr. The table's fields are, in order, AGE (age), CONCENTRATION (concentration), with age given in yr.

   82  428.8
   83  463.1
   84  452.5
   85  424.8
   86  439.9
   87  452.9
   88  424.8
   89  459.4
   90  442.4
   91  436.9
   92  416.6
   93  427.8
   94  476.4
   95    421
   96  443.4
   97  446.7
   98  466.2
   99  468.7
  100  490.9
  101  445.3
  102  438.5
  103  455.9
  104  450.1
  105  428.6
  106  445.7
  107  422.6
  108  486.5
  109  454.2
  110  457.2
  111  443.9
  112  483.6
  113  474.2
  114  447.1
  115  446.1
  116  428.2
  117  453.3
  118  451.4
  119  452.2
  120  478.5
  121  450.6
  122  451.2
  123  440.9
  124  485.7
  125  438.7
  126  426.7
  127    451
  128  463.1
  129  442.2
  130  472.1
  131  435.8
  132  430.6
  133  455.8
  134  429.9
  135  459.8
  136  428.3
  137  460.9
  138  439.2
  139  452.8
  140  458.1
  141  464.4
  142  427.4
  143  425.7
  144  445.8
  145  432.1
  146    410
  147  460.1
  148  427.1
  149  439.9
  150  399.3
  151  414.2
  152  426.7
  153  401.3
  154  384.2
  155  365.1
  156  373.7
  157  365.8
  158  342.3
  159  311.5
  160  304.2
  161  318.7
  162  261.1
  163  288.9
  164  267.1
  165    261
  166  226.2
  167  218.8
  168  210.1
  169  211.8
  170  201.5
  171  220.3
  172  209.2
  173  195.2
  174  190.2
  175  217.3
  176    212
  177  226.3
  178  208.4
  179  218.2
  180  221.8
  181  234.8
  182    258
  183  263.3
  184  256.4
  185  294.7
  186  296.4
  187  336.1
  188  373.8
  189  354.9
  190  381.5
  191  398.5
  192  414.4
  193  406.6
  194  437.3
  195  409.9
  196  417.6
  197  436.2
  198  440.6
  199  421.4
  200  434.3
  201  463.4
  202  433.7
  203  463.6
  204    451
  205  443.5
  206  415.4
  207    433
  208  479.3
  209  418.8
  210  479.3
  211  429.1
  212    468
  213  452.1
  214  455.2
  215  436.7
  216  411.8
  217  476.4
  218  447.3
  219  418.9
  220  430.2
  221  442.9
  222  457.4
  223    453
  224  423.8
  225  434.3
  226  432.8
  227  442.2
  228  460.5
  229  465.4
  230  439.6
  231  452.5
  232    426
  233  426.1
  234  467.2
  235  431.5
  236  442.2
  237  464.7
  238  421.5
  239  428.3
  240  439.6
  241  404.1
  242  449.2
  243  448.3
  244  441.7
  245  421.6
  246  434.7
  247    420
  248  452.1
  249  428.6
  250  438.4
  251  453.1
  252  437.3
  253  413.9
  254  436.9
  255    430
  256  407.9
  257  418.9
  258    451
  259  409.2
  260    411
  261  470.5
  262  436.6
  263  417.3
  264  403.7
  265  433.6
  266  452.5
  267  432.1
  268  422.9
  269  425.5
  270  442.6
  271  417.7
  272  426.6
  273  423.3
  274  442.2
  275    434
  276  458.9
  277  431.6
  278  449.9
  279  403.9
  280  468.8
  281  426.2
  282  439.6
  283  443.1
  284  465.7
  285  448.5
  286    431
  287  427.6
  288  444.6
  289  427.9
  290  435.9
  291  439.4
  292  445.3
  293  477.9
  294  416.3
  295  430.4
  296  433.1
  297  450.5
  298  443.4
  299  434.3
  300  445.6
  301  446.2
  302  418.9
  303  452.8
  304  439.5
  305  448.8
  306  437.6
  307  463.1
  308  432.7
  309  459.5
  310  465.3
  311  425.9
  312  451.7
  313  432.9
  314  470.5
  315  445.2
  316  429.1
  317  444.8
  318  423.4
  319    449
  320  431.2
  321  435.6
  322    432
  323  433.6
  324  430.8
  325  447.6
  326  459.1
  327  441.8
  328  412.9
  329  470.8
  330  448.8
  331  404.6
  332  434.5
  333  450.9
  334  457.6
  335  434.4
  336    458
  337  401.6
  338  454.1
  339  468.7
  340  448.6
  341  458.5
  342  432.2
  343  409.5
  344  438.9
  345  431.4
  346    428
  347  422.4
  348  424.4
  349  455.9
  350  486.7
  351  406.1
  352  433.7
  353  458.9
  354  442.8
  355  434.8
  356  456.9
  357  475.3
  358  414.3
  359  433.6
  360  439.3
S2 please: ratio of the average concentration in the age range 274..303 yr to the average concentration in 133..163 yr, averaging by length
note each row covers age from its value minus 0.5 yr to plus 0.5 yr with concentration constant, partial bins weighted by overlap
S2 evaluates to 1.1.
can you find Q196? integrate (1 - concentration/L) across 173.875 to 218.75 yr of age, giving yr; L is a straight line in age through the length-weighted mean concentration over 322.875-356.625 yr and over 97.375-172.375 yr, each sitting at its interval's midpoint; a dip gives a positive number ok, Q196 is 4.40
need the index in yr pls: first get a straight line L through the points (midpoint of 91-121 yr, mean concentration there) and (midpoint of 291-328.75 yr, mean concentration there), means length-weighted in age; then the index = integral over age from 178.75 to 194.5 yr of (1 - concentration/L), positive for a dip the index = 4.4 yr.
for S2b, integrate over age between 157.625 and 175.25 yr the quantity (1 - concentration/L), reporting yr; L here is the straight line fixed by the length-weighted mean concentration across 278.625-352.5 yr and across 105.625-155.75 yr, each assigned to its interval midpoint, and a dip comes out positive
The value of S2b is 7.8 yr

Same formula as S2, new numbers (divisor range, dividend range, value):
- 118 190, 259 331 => 1.23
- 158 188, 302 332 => 1.77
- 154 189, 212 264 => 1.64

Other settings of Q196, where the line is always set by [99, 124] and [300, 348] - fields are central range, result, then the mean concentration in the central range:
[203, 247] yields 0.51 yr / 442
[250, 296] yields 0.94 yr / 435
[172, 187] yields 7.07 yr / 238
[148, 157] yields 1.03 yr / 400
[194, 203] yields 0.29 yr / 434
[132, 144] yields 0.20 yr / 445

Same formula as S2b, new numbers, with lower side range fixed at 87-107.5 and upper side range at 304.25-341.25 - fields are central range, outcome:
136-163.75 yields 3.1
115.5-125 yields -0.2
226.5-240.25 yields 0.0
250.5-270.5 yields 0.6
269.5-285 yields 0.2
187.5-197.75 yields 0.9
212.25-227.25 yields 0.1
